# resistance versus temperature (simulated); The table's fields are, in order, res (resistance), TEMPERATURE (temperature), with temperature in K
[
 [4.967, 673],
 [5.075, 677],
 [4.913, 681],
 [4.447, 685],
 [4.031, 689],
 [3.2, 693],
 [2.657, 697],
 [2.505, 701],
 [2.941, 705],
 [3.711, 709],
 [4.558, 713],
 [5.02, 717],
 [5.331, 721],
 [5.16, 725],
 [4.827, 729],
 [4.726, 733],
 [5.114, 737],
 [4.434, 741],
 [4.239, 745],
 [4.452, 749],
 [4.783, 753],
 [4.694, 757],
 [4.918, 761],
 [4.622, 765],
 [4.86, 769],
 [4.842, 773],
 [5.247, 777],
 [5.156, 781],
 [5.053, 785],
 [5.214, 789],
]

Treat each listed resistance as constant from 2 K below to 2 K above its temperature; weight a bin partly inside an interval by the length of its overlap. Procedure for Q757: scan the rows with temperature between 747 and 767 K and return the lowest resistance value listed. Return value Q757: 4.452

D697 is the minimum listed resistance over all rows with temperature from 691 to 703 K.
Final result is 2.505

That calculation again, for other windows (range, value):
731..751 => 4.239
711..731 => 4.558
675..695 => 3.2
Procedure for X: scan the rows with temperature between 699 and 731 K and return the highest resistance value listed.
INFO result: 5.331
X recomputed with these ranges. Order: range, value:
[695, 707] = 2.941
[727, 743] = 5.114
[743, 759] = 4.783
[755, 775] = 4.918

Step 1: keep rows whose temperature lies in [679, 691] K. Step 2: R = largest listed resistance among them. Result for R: 4.913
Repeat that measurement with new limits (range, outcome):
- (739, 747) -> 4.434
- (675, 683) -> 5.075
